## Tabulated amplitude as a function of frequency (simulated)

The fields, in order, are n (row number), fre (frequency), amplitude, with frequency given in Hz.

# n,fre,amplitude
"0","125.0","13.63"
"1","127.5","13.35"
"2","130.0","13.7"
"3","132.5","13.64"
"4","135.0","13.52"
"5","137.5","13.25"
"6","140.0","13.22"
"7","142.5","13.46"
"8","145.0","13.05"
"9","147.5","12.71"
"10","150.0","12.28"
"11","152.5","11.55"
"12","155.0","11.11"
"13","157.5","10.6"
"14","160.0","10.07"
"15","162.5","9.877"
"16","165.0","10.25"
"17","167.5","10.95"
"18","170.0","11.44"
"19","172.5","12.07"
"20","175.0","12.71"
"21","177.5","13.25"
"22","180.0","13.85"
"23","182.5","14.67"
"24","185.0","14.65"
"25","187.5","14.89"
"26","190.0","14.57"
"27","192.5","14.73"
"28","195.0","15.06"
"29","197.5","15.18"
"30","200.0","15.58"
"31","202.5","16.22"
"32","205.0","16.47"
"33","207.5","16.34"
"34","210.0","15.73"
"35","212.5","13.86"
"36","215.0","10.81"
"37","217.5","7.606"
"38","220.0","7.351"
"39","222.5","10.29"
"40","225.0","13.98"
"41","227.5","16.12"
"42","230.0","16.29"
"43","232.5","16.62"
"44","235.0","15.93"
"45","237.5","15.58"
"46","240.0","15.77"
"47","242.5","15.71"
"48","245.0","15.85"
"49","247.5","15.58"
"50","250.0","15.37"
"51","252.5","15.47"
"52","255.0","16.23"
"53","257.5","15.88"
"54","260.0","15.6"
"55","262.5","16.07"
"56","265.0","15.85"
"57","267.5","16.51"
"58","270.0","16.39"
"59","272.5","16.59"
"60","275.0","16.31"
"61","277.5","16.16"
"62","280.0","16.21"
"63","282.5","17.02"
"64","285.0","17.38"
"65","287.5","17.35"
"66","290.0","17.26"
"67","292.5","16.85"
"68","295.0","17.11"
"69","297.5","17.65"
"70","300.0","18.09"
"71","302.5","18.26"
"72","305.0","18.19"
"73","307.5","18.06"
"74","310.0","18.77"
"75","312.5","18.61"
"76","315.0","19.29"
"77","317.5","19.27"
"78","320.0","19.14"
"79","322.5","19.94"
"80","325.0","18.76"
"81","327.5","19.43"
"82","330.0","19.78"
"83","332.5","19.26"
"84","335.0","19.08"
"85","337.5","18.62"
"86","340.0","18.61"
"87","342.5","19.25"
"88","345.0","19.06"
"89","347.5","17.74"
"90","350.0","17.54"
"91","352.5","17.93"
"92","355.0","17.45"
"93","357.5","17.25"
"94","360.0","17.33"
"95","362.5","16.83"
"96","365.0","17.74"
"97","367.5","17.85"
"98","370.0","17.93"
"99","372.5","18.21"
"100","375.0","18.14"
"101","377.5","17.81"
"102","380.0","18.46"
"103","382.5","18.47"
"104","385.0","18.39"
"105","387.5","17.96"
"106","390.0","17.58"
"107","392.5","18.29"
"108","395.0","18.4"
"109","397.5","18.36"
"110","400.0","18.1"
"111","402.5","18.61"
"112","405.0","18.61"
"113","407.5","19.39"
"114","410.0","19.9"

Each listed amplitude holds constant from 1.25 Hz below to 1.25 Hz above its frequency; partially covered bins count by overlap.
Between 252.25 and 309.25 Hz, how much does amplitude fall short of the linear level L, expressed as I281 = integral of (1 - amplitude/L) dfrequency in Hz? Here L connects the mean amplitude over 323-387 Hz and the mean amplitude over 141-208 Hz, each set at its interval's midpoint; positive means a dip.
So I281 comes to -2.2 Hz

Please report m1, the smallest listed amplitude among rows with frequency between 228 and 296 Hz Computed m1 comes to 15.37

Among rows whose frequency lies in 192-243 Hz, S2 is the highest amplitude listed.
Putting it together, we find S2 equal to 16.62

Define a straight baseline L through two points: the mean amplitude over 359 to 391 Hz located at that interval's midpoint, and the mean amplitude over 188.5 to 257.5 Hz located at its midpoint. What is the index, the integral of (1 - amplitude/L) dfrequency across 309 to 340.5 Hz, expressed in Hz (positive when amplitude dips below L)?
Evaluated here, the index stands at -4.33 Hz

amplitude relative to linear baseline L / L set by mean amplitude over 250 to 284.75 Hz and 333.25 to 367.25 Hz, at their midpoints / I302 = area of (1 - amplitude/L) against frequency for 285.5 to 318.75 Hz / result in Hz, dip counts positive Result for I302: -2.11 Hz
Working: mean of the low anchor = 16.2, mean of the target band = 18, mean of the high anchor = 18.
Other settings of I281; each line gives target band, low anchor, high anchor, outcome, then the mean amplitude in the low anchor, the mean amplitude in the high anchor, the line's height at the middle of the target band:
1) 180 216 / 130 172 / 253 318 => -2.9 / 12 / 17.1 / 13.8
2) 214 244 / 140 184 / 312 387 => 1.7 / 12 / 18.4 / 14.3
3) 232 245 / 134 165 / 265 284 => -0.6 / 12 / 16.4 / 15.1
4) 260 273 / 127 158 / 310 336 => 0.8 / 12.8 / 19.2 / 17.2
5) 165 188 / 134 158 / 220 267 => 0.8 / 12.5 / 15.3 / 13.4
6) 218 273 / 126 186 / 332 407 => -0.8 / 12.5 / 18.2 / 14.9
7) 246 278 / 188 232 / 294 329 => 0.7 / 14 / 18.6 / 16.4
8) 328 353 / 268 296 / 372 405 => -1.7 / 16.8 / 18.2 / 17.6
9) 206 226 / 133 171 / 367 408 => 2.3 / 11.9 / 18.3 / 13.6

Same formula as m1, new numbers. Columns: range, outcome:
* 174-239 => 7.351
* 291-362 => 16.85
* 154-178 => 9.877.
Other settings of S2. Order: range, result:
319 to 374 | 19.94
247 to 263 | 16.23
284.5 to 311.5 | 18.77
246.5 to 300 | 18.09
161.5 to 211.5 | 16.47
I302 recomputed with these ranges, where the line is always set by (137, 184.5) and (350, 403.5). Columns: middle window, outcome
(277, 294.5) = -1.61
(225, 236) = -1.55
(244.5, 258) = -1.06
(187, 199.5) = -1.83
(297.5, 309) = -1.54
